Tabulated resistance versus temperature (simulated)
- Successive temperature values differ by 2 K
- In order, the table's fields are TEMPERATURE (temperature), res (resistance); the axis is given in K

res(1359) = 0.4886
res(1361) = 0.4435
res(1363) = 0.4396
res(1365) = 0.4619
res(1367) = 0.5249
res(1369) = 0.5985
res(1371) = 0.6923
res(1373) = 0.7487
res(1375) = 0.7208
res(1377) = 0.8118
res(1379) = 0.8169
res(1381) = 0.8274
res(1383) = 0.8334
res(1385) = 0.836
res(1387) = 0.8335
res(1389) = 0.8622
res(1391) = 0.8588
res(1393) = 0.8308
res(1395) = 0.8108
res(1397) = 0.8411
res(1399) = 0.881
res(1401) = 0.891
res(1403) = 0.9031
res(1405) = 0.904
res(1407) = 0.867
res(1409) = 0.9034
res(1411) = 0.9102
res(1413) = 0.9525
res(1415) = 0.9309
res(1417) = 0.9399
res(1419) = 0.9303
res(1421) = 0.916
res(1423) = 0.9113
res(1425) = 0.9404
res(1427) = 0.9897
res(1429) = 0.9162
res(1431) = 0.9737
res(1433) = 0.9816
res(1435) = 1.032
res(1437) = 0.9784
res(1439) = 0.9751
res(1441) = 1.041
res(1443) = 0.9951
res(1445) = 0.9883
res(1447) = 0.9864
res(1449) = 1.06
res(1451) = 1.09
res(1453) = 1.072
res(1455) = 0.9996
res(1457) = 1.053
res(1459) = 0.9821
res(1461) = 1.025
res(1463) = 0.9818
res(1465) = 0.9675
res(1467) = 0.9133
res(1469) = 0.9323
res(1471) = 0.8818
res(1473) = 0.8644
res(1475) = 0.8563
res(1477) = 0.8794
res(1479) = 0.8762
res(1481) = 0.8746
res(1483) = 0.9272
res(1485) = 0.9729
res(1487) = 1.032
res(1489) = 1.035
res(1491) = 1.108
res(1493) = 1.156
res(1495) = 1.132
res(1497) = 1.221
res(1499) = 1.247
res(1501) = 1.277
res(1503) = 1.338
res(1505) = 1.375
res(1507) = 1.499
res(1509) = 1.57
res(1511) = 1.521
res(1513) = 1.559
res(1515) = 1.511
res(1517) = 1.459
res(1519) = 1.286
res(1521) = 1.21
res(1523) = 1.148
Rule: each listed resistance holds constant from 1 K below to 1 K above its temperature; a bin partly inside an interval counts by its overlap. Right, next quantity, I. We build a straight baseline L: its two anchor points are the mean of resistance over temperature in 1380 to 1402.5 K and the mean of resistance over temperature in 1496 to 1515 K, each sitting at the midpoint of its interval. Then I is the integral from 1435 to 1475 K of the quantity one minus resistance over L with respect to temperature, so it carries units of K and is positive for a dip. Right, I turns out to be 5.8 K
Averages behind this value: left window 0.847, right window 1.41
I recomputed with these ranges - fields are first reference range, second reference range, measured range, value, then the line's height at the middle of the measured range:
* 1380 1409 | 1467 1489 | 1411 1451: -4.0 K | 0.883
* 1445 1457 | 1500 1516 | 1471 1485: 4.0 K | 1.24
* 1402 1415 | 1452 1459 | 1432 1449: -0.1 K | 0.993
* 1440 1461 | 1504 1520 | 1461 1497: 7.6 K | 1.23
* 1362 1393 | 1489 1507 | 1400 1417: -1.0 K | 0.859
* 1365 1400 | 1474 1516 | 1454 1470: 1.3 K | 1.07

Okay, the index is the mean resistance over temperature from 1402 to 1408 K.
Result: 0.891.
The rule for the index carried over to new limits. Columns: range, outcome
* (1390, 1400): 0.845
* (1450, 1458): 1.05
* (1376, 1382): 0.819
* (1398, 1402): 0.886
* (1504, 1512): 1.49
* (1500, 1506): 1.33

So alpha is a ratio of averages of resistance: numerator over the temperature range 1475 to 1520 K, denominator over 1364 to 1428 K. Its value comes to 1.45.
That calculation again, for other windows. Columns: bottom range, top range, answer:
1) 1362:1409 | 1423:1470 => 1.28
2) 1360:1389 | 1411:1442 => 1.39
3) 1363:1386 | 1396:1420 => 1.29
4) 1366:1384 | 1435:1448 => 1.36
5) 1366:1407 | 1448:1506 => 1.29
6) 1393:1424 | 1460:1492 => 1.05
